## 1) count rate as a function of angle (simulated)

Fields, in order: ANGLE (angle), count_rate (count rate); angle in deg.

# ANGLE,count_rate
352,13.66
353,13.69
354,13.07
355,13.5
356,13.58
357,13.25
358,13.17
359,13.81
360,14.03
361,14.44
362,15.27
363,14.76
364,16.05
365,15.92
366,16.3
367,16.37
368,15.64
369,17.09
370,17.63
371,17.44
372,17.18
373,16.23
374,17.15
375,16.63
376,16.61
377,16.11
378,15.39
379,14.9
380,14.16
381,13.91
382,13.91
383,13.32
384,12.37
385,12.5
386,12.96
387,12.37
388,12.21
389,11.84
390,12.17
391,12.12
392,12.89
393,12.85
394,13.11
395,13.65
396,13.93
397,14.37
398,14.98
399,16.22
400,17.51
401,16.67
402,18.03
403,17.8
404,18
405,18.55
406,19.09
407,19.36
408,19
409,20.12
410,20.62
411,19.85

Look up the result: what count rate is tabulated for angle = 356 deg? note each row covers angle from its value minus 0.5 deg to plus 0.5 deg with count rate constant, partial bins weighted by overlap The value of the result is 13.58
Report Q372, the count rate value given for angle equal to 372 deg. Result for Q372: 17.18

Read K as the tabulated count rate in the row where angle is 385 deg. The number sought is 12.5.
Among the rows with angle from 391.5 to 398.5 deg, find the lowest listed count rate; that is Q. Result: 12.85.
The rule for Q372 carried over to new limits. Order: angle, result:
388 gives 12.21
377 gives 16.11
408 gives 19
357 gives 13.25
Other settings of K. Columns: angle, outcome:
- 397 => 14.37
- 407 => 19.36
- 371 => 17.44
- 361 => 14.44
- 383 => 13.32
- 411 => 19.85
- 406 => 19.09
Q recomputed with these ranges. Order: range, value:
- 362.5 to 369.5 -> 14.76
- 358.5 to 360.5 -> 13.81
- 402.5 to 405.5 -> 17.8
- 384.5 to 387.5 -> 12.37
